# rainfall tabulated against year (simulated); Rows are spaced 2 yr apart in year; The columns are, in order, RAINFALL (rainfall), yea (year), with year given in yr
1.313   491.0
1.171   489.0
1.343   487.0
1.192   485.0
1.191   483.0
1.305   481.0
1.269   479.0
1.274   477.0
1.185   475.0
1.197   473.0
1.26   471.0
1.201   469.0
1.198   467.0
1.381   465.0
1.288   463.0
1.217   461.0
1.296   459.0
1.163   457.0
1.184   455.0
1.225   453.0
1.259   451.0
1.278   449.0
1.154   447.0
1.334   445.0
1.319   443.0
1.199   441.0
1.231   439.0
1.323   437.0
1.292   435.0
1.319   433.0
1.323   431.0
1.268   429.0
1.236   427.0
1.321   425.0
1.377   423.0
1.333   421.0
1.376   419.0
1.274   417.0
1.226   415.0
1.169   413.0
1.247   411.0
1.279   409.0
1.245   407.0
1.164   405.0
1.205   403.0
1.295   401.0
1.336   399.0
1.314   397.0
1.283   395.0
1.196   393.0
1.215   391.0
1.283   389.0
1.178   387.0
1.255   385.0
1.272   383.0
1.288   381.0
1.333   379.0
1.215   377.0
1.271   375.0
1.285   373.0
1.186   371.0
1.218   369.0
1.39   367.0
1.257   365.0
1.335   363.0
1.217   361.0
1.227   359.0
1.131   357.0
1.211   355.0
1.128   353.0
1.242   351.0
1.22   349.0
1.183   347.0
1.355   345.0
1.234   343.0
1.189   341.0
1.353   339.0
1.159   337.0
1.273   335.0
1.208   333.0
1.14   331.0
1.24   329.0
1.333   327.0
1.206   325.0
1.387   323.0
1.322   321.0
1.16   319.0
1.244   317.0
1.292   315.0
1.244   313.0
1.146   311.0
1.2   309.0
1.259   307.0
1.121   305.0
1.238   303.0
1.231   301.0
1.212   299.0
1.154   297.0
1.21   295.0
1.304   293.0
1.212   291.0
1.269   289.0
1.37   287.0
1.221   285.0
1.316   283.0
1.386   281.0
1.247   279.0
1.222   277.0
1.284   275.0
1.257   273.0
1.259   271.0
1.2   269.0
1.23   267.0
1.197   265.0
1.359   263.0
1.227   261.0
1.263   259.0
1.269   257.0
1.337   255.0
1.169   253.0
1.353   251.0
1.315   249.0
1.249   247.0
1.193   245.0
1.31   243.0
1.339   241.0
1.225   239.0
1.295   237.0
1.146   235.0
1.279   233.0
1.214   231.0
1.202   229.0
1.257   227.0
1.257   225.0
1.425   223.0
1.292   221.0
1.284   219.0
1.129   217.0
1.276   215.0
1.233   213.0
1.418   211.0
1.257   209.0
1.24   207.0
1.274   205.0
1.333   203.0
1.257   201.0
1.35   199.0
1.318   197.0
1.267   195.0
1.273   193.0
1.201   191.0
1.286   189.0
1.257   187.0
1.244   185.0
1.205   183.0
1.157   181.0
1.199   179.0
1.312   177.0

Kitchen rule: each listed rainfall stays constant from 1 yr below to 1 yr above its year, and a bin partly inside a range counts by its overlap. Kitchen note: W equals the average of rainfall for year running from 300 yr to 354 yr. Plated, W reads 1.23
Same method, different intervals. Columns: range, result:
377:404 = 1.26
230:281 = 1.26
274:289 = 1.29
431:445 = 1.29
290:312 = 1.21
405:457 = 1.27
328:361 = 1.22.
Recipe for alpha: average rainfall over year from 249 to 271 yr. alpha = 1.26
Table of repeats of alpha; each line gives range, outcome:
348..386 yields 1.25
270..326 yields 1.25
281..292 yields 1.29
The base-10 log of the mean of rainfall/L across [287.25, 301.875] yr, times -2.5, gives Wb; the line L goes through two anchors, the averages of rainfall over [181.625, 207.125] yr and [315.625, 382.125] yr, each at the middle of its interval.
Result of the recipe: 0.02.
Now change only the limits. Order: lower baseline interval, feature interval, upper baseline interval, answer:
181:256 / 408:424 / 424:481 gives -0.02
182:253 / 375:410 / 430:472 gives 0.00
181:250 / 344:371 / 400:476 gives 0.02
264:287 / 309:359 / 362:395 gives 0.03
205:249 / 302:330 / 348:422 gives 0.01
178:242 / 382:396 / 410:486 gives 0.02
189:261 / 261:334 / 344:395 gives 0.01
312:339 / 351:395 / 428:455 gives 0.01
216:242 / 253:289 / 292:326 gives -0.02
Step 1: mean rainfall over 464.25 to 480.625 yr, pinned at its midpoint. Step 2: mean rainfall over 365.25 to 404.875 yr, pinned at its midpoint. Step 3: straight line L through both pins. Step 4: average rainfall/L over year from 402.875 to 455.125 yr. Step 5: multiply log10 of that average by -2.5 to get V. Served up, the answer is -0.01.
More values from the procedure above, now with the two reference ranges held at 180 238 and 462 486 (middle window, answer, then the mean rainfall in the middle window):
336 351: 0.010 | 1.24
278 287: -0.037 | 1.3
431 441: -0.032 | 1.29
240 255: -0.016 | 1.28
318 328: -0.023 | 1.28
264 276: 0.018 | 1.24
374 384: -0.021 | 1.28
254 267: -0.011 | 1.27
